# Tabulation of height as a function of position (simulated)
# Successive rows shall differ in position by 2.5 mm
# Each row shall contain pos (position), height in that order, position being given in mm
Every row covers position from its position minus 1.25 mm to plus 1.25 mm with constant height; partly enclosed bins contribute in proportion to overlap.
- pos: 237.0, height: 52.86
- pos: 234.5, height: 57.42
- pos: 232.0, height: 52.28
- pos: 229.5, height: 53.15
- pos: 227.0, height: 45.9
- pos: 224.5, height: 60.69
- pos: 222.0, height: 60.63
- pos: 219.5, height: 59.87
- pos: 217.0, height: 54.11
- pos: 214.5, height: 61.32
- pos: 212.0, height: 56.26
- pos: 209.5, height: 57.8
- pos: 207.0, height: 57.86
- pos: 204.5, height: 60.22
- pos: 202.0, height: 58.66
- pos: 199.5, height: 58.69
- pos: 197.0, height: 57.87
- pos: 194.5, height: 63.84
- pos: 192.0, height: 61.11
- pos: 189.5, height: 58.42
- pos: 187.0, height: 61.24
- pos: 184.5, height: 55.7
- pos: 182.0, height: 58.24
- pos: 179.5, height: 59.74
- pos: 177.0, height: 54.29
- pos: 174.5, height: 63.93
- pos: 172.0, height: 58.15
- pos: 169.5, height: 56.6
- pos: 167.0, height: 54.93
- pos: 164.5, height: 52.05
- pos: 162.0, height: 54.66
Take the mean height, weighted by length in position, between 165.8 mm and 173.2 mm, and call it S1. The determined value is 56.6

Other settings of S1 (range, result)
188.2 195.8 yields 61.1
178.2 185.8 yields 57.9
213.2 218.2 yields 57.7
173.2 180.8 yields 59.3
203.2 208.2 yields 59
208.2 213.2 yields 57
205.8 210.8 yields 57.8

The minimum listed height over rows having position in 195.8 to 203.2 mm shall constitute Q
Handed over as 57.87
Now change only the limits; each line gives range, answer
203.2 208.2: 57.86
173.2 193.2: 54.29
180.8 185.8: 55.7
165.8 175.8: 54.93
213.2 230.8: 45.9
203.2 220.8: 54.11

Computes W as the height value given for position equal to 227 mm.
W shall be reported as 45.9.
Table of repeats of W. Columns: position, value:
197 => 57.87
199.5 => 58.69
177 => 54.29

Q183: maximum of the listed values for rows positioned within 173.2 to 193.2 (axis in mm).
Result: 63.93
